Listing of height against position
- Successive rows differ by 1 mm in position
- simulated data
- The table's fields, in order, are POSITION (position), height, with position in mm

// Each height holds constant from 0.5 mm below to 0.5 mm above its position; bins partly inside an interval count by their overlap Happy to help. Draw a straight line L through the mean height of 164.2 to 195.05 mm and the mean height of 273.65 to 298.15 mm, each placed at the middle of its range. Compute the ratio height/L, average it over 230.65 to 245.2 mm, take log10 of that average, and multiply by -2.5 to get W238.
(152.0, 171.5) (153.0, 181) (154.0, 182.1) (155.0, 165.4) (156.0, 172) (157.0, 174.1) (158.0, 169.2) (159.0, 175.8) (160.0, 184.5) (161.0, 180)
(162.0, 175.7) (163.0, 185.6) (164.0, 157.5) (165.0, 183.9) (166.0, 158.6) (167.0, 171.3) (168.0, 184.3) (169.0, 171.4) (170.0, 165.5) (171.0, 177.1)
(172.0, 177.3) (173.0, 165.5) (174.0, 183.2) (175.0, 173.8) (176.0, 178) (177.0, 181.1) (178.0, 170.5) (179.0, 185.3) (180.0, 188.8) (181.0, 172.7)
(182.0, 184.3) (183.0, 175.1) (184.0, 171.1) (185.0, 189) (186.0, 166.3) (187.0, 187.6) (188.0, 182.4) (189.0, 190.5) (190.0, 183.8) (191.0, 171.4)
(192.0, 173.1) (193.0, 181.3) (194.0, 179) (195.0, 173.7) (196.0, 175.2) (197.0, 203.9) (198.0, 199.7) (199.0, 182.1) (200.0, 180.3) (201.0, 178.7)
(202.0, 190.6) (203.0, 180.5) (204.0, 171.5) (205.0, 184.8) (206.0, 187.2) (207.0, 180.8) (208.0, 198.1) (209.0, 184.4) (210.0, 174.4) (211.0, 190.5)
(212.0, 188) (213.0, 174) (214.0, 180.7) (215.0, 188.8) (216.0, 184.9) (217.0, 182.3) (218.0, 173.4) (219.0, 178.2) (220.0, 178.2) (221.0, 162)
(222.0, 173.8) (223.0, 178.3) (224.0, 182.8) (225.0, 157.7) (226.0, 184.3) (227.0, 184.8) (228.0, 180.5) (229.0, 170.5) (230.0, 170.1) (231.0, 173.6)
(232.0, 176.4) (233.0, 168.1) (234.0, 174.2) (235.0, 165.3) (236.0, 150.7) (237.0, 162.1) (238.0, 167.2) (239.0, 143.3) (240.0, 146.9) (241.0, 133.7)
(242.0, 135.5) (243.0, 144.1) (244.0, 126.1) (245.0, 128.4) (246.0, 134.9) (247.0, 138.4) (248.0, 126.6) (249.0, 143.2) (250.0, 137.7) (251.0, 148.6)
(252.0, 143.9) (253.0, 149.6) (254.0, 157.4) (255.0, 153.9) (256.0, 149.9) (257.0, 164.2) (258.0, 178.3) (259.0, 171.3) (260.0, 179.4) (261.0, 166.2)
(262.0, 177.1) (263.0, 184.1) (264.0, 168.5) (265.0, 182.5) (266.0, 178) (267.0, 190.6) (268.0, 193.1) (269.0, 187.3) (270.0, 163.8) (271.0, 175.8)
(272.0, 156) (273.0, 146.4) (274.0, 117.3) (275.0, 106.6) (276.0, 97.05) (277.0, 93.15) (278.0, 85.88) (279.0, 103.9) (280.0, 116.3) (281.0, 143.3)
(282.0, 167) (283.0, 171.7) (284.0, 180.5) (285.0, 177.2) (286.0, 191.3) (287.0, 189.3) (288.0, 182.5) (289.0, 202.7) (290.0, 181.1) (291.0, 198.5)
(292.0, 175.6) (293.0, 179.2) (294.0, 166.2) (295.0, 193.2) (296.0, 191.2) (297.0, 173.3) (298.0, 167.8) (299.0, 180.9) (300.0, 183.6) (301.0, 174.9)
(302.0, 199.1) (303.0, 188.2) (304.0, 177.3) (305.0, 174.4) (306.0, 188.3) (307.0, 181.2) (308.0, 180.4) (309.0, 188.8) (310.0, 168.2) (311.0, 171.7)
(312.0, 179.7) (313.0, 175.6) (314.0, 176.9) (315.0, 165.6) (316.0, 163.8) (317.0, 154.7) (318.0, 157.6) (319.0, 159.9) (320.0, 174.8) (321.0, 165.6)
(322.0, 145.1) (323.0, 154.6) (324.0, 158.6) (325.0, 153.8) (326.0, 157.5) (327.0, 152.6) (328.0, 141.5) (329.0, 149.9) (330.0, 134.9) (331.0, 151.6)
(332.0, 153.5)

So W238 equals 0.09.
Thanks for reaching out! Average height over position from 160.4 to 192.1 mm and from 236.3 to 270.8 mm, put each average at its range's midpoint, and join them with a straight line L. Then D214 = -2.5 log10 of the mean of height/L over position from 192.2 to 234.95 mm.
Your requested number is -0.08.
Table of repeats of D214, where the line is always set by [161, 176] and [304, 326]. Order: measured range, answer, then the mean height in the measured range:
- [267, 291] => 0.10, 155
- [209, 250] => 0.05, 164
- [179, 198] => -0.05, 181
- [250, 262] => 0.07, 160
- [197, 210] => -0.08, 185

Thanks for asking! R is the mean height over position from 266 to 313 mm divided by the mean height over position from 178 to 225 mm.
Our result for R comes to 0.9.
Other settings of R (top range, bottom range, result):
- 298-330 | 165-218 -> 0.94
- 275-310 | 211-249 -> 1.02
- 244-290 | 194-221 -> 0.85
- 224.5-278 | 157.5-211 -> 0.87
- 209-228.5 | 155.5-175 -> 1.03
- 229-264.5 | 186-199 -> 0.85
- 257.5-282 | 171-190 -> 0.85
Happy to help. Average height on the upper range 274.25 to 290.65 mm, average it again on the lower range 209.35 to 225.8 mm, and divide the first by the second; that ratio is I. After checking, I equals 0.8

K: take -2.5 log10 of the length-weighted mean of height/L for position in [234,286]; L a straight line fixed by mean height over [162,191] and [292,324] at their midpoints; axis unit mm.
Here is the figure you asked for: 0.16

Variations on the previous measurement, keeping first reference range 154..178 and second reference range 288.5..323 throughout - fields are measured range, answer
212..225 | -0.016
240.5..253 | 0.267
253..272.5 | 0.024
